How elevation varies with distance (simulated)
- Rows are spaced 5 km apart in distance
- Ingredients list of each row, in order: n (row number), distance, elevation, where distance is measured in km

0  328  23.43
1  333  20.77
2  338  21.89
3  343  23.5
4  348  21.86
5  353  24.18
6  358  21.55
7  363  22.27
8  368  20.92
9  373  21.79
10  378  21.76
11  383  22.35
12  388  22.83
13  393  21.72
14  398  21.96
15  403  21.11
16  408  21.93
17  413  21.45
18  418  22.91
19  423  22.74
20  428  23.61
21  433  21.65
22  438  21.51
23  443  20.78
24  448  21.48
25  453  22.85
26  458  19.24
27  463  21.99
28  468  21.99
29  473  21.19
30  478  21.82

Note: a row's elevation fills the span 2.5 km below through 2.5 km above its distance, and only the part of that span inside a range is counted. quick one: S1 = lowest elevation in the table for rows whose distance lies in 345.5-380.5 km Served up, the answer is 20.92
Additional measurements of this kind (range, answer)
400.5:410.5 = 21.11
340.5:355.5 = 21.86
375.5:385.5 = 21.76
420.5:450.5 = 20.78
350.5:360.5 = 21.55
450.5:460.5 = 19.24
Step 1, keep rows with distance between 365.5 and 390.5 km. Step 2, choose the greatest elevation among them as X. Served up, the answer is 22.83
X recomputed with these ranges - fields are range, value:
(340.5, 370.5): 24.18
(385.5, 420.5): 22.91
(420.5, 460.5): 23.61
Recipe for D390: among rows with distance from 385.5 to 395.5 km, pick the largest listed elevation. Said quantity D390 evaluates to 22.83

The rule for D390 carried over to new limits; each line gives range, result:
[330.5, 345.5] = 23.5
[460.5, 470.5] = 21.99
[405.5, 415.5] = 21.93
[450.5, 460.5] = 22.85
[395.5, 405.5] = 21.96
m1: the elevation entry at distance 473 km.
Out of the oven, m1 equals 21.19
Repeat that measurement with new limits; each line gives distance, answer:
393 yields 21.72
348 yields 21.86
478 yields 21.82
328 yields 23.43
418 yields 22.91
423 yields 22.74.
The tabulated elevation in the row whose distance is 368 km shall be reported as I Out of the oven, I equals 20.92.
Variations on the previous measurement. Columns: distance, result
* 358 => 21.55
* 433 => 21.65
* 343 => 23.5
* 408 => 21.93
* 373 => 21.79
